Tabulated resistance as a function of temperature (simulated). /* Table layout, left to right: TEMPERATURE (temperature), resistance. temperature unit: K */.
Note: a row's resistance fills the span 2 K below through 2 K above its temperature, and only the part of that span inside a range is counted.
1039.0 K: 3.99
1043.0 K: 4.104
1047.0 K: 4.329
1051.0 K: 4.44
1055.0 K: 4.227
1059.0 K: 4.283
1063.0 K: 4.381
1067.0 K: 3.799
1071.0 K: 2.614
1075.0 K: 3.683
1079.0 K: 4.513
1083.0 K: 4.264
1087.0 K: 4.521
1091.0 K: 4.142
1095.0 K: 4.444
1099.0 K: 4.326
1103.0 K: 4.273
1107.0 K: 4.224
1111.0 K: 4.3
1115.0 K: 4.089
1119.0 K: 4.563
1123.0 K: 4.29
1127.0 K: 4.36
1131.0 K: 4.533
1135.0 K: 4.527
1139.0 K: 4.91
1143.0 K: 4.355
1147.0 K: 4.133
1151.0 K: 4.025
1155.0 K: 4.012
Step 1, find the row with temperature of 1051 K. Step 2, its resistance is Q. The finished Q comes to 4.44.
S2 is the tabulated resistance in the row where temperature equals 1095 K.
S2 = 4.444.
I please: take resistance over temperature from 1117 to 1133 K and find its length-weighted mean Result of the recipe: 4.44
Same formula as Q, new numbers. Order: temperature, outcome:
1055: 4.227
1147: 4.133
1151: 4.025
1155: 4.012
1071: 2.614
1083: 4.264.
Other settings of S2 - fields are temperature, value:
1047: 4.329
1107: 4.224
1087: 4.521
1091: 4.142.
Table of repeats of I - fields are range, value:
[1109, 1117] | 4.19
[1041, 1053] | 4.29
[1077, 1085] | 4.39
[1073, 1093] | 4.22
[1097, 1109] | 4.27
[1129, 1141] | 4.66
